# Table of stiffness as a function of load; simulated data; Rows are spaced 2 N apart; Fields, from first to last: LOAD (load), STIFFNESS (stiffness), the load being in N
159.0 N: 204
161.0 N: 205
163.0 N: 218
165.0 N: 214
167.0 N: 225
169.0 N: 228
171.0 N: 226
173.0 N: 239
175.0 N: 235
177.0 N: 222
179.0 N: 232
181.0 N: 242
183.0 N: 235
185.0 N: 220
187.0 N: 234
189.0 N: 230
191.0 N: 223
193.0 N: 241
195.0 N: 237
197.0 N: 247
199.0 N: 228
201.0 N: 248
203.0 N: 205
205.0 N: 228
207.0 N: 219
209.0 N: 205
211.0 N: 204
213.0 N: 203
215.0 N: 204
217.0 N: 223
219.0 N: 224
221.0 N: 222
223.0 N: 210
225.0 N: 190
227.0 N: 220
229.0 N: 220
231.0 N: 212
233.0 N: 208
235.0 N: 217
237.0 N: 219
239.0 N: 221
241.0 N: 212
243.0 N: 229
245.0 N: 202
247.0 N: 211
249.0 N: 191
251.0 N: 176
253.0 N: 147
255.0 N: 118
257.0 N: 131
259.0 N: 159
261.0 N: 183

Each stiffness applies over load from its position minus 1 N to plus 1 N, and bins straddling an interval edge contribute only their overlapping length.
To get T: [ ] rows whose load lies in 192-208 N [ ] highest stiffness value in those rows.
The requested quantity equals 248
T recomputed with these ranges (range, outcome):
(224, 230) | 220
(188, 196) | 241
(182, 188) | 235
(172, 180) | 239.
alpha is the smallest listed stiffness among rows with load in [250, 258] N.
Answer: 118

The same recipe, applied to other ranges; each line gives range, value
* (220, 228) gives 190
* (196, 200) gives 228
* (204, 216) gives 203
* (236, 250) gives 191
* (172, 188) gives 220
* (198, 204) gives 205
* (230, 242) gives 208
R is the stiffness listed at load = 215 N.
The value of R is 204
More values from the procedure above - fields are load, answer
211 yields 204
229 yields 220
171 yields 226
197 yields 247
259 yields 159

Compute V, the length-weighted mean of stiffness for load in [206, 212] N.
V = 209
